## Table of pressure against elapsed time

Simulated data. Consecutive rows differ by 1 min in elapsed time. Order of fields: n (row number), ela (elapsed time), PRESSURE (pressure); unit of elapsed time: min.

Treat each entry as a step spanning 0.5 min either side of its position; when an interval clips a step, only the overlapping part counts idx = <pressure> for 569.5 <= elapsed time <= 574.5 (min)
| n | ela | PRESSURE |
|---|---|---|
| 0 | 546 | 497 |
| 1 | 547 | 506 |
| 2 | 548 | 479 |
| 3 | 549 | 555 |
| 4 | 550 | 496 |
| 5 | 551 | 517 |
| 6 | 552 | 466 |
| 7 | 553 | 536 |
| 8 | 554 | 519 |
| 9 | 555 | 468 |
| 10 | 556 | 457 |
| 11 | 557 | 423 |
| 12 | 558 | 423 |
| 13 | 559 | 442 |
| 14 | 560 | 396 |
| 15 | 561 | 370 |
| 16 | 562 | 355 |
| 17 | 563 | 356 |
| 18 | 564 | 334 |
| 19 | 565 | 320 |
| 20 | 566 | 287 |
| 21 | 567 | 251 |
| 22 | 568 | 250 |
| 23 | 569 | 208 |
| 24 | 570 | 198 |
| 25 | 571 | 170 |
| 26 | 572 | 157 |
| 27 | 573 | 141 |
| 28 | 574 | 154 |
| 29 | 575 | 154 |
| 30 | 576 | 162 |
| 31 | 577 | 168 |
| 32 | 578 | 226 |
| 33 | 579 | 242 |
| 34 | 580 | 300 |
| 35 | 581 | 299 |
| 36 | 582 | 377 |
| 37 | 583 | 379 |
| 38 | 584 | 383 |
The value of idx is 164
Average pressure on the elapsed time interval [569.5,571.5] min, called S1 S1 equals 184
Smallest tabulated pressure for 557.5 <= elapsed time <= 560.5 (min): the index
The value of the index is 396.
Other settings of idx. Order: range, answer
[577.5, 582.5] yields 289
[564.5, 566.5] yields 304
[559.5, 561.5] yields 383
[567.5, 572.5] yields 197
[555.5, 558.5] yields 434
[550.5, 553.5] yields 506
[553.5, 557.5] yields 467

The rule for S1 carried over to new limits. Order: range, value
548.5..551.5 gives 523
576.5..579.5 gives 212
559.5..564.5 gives 362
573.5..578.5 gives 173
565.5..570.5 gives 239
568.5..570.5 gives 203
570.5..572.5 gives 164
